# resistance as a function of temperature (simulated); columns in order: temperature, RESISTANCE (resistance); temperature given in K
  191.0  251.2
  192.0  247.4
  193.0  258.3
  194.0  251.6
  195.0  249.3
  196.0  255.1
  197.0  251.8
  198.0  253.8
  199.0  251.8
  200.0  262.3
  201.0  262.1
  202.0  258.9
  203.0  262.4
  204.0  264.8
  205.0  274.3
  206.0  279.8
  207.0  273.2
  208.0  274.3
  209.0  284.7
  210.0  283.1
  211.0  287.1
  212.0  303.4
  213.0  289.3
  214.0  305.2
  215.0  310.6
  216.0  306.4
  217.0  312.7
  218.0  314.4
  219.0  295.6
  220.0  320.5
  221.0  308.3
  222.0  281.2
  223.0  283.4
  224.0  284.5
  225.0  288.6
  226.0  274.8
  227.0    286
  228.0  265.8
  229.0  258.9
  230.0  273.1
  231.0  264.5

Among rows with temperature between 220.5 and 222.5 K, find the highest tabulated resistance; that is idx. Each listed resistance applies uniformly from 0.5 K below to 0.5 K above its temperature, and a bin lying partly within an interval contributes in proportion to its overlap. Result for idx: 308.3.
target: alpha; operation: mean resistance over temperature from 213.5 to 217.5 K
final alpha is 309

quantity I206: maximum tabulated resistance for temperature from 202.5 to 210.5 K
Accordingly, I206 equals 284.7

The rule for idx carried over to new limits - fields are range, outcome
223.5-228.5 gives 288.6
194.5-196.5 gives 255.1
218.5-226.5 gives 320.5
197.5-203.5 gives 262.4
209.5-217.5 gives 312.7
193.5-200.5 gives 262.3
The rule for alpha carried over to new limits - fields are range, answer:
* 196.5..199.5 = 252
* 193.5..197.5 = 252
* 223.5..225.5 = 287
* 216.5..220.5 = 311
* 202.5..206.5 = 270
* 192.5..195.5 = 253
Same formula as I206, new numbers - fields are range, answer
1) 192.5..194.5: 258.3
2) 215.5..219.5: 314.4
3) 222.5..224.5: 284.5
